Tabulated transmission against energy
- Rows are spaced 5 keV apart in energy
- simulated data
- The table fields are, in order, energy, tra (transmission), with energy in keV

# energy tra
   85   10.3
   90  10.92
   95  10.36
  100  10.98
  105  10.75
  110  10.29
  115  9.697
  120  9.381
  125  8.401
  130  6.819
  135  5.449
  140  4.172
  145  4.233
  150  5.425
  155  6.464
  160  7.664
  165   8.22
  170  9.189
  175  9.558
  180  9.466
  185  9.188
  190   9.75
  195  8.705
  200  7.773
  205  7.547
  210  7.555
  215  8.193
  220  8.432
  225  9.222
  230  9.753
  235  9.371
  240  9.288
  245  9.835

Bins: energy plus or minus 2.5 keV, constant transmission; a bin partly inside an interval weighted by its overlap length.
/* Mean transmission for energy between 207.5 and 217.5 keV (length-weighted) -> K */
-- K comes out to 7.87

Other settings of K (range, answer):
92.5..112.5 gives 10.6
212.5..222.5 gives 8.31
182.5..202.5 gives 8.85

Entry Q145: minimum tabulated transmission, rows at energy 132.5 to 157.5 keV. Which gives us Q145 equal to 4.172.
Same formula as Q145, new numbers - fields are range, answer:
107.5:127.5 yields 8.401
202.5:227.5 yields 7.547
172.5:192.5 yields 9.188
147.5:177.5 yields 5.425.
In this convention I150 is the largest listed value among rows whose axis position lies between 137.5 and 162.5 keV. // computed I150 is 7.664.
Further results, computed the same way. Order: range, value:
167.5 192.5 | 9.75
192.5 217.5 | 8.705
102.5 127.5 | 10.75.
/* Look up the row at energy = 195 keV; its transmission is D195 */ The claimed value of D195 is 8.705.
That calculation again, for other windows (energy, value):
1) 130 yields 6.819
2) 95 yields 10.36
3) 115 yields 9.697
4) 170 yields 9.189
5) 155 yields 6.464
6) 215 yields 8.193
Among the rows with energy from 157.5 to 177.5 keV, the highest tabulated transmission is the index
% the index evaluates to 9.558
